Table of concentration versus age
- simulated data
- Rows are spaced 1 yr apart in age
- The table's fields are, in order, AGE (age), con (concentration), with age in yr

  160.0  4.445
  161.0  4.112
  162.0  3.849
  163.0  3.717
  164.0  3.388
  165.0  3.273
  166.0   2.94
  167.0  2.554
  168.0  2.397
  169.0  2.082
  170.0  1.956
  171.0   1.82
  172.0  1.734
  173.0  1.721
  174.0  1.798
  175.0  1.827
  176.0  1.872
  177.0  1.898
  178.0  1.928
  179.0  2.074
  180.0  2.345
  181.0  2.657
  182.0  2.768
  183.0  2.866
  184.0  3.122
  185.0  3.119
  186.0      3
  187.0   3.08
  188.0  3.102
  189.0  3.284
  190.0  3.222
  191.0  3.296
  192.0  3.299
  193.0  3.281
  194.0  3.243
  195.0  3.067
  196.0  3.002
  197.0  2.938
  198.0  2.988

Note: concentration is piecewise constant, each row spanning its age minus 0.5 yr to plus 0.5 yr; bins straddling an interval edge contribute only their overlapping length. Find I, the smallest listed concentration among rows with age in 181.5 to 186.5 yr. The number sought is 2.768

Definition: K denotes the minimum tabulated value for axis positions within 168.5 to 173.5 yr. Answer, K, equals 1.721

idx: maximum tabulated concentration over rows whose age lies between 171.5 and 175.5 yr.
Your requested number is 1.827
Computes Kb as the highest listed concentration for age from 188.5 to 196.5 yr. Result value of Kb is 3.299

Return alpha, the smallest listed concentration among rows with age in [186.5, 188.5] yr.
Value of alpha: 3.08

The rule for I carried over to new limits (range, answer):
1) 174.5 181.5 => 1.827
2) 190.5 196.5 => 3.002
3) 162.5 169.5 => 2.082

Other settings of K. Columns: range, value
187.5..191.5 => 3.102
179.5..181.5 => 2.345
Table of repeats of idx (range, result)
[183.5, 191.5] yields 3.296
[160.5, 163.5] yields 4.112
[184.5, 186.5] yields 3.119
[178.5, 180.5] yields 2.345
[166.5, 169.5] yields 2.554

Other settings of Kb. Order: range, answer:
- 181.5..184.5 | 3.122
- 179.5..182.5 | 2.768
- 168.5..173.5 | 2.082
